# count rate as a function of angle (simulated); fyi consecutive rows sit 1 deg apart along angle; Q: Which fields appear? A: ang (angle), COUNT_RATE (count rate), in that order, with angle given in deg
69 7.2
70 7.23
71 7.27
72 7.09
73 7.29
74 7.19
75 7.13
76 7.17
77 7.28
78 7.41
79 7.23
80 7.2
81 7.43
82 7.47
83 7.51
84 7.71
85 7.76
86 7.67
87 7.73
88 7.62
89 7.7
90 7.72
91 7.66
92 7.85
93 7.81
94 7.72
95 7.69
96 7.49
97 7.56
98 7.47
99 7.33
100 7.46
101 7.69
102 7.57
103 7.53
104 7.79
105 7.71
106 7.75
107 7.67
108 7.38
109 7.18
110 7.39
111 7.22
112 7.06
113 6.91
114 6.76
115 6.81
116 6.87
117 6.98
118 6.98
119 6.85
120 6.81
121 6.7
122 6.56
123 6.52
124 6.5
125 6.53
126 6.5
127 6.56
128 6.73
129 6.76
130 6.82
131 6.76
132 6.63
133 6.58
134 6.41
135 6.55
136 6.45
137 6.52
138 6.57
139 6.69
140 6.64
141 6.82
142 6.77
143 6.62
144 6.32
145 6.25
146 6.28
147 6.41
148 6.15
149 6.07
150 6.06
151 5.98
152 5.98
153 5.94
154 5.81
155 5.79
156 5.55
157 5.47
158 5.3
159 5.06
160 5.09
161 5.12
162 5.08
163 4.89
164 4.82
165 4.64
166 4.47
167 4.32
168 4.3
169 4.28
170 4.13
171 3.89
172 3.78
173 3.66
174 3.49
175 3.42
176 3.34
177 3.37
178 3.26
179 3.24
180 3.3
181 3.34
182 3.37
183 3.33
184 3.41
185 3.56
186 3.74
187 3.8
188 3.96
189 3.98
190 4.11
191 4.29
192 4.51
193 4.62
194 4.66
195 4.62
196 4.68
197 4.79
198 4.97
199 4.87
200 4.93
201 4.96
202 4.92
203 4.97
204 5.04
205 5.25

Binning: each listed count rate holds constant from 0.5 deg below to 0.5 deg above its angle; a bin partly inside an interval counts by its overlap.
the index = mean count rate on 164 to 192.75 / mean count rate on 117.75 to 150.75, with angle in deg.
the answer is 0.58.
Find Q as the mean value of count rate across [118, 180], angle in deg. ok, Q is 5.61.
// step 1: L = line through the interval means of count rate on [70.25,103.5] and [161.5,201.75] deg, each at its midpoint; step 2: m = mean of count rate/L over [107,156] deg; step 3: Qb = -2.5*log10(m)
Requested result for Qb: -0.12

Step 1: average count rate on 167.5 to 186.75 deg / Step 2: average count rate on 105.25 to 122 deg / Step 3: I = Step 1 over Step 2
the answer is 0.51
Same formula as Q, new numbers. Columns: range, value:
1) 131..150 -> 6.48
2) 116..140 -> 6.65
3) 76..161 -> 6.87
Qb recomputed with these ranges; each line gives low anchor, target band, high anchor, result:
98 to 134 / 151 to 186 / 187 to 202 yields 0.24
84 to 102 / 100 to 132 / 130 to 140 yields 0.01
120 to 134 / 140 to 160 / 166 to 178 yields -0.16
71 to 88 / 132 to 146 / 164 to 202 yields -0.19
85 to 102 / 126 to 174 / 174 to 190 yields -0.14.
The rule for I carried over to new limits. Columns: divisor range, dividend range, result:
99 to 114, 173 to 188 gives 0.46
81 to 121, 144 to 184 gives 0.64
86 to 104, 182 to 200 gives 0.55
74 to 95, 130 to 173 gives 0.75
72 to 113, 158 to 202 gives 0.56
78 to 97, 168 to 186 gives 0.47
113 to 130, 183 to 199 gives 0.63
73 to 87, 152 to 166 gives 0.71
